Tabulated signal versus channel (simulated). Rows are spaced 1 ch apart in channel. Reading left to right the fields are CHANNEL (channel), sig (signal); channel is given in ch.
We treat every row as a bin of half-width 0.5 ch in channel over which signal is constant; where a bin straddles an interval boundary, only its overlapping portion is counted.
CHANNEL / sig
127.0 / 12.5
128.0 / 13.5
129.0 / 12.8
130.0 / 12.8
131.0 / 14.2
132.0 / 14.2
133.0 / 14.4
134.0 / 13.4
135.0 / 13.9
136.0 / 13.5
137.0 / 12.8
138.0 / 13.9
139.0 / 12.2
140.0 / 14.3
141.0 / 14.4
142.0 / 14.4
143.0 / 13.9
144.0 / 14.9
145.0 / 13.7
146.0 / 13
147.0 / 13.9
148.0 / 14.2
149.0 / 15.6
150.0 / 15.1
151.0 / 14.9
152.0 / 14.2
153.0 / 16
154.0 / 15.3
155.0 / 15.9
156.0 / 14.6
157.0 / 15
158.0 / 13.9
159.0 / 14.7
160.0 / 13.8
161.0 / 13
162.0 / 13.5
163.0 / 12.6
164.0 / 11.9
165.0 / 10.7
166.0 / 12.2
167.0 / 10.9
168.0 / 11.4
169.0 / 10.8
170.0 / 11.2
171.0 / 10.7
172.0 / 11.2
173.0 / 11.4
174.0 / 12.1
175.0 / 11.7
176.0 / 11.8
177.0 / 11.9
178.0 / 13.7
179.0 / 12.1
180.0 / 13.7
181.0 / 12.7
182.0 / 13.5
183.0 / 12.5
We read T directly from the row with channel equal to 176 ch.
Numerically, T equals 11.8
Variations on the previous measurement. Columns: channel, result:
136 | 13.5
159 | 14.7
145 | 13.7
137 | 12.8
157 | 15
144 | 14.9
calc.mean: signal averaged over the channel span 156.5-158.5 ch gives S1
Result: 14.4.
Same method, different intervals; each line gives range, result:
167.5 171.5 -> 11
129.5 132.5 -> 13.7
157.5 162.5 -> 13.8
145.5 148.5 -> 13.7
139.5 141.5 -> 14.4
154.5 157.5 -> 15.2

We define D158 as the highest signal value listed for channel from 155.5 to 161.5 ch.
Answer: 15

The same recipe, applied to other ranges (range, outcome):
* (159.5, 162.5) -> 13.8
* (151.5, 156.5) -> 16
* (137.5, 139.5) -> 13.9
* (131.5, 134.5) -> 14.4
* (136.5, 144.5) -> 14.9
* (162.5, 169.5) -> 12.6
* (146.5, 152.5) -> 15.6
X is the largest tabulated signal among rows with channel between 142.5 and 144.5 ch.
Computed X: 14.9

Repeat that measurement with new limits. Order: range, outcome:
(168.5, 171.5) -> 11.2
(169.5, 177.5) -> 12.1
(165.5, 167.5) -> 12.2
